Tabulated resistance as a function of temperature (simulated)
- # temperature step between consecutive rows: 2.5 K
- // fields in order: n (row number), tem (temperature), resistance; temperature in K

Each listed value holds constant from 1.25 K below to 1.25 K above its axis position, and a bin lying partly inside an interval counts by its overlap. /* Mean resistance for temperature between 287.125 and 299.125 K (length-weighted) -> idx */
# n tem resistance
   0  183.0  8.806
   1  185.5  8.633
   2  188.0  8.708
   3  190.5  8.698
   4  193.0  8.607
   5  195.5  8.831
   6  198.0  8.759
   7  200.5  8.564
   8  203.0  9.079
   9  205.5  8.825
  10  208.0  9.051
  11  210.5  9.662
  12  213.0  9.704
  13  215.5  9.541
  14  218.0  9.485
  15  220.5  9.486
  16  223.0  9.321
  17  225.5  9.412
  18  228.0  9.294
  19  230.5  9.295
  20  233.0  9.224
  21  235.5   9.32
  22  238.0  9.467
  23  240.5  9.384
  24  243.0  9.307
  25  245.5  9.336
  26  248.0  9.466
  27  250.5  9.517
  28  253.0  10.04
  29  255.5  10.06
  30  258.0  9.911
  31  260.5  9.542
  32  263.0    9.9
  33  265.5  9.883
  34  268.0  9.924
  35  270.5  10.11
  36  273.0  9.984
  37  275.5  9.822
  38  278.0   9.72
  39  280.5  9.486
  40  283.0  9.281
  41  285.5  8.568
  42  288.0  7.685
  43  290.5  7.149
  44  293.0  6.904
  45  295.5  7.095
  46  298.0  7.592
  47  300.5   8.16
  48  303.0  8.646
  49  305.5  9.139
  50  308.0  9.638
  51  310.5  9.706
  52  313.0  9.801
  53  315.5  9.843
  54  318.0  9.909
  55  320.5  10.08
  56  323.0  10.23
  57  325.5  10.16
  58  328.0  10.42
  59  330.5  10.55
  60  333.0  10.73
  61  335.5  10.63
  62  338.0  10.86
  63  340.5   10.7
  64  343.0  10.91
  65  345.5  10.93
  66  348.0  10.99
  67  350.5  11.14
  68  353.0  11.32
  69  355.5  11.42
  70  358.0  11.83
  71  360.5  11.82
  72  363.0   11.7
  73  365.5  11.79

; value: 7.27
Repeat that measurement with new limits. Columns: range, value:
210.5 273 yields 9.59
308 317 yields 9.77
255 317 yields 9.09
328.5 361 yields 11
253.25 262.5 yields 9.86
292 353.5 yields 9.84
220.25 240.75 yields 9.35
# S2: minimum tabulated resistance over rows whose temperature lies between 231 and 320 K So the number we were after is 6.904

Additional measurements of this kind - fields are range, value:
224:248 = 9.224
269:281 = 9.486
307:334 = 9.638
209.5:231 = 9.294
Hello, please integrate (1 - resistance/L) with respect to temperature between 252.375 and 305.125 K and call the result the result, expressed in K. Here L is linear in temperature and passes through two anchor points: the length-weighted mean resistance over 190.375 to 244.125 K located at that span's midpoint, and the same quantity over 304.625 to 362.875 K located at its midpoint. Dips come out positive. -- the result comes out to 4.8 K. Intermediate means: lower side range 9.21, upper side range 10.6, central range 9.01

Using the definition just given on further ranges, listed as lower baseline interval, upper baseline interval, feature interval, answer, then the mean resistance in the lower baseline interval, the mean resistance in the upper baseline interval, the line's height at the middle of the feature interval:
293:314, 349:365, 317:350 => -1.04 K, 8.6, 11.5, 10.2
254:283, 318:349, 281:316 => 5.74 K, 9.83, 10.6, 10.2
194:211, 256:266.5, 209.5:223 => -0.61 K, 8.93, 9.83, 9.14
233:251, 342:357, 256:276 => -0.25 K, 9.38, 11.1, 9.77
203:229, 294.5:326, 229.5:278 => -1.84 K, 9.36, 9.23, 9.31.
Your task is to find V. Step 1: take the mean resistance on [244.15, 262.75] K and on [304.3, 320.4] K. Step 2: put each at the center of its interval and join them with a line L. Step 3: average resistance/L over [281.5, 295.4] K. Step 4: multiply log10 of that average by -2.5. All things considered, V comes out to 0.226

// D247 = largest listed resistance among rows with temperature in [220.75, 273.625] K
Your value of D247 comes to 10.11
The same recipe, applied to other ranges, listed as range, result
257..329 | 10.42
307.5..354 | 11.32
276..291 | 9.72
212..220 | 9.704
